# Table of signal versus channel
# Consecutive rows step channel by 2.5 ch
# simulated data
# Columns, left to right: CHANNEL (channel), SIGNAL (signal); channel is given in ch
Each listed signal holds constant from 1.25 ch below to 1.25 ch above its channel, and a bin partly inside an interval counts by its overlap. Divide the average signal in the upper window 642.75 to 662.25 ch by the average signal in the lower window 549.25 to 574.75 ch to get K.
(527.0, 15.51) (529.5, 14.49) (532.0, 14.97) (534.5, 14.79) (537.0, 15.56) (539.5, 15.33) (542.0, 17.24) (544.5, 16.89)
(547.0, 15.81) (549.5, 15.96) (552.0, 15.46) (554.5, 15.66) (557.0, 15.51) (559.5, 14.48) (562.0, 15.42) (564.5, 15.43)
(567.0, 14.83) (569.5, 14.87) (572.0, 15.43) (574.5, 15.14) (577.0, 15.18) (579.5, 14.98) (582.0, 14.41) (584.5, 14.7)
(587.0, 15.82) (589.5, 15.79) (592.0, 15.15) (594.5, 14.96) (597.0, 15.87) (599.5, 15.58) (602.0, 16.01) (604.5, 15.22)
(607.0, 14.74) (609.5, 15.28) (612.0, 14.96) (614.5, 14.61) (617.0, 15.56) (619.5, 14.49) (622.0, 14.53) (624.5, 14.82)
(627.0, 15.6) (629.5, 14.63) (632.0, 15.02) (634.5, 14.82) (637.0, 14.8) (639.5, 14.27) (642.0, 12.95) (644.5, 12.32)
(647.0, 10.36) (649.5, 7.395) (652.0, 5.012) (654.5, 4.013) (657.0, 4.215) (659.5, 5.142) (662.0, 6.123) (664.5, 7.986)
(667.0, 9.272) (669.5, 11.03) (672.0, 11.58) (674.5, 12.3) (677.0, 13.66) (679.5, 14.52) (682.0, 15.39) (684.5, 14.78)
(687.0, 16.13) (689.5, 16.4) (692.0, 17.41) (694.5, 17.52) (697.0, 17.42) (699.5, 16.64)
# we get 0.5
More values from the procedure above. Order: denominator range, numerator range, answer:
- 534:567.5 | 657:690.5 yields 0.74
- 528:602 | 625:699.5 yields 0.80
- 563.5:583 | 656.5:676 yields 0.58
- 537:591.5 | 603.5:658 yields 0.82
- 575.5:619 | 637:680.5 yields 0.64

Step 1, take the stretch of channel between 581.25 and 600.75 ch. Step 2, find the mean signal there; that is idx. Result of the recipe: 15.3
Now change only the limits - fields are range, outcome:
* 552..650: 14.7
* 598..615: 15.2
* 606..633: 14.9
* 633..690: 11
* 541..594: 15.4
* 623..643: 14.6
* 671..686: 13.8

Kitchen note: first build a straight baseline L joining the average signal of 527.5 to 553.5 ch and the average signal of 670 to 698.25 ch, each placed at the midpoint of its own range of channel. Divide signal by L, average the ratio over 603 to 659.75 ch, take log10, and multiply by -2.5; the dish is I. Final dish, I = 0.218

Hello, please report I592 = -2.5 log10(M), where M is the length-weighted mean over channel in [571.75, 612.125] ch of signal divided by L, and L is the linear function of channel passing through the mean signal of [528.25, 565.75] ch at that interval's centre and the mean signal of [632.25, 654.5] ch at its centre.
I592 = -0.13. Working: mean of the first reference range 15.5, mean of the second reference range 11.2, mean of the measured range 15.3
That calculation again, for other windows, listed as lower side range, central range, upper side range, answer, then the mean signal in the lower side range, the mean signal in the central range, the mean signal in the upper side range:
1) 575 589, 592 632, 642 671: -0.25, 15.1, 15.1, 7.8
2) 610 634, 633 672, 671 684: 0.45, 14.9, 9.42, 13.6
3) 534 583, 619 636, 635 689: -0.20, 15.4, 14.9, 10.8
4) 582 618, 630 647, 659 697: 0.03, 15.3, 13.8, 12.9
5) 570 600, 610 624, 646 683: -0.16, 15.2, 14.9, 9.15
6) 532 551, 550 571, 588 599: 0.03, 15.9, 15.2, 15.5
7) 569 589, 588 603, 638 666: -0.15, 15.1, 15.6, 8.23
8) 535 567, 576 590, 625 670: -0.09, 15.7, 15.1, 10.3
